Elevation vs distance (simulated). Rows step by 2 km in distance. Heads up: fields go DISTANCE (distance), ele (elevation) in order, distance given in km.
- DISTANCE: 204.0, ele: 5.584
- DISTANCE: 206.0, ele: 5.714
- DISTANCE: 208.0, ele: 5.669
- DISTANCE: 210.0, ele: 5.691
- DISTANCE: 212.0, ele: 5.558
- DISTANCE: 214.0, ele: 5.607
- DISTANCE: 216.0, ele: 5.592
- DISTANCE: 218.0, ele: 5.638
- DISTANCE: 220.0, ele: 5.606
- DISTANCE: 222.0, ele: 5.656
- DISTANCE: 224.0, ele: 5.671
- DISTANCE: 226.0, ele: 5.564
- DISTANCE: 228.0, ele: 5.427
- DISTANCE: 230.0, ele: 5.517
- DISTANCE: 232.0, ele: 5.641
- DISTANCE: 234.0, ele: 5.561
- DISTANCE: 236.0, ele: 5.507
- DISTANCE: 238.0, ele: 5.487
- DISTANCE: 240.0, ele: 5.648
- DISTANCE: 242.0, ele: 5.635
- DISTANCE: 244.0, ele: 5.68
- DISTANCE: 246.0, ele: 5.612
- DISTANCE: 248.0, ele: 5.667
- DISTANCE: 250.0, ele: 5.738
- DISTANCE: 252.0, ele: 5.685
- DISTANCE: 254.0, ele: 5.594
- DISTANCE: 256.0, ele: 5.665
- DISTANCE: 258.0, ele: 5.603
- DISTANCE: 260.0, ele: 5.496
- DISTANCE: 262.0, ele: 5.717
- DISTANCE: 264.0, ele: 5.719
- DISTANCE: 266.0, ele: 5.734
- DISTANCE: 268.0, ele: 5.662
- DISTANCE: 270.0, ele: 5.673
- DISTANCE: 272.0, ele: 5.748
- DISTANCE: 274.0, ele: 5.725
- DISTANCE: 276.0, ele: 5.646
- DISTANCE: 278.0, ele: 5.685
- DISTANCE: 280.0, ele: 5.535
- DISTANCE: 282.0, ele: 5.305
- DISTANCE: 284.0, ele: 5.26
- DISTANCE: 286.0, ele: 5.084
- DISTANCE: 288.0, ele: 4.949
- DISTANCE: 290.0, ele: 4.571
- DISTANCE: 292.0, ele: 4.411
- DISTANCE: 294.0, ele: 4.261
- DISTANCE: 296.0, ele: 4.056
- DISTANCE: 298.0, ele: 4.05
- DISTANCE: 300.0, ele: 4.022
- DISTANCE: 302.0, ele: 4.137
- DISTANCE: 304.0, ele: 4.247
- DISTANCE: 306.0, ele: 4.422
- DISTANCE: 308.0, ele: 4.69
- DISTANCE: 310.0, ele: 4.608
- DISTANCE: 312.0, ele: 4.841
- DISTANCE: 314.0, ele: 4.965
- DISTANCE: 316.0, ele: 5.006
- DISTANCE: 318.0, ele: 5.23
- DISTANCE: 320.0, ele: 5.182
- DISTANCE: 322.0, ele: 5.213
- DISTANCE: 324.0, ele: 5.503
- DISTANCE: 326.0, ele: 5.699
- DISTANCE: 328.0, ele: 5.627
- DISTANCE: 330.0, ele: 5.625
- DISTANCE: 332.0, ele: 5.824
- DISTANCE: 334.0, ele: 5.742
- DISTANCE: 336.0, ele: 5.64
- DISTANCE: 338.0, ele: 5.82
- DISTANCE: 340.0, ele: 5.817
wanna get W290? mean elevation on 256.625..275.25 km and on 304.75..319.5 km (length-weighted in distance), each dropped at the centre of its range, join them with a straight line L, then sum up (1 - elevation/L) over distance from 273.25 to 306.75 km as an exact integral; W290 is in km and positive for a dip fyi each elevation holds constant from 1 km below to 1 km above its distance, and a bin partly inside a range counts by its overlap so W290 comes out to 3.0 km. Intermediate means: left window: 5.67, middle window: 4.78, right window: 4.83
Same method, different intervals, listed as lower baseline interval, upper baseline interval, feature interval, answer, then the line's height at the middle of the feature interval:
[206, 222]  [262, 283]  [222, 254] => 0.2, 5.64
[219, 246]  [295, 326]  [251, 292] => -2.6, 5.15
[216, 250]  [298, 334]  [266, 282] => -1.1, 5.3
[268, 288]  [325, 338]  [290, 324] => 6.1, 5.61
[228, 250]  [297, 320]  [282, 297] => 0.5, 4.87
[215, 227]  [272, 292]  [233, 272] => -1.4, 5.45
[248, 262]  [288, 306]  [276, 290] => -1.6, 4.73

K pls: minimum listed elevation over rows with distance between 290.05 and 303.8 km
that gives 4.022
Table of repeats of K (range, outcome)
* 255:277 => 5.496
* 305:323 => 4.422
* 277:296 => 4.056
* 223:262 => 5.427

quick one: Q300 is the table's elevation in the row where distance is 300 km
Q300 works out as 4.022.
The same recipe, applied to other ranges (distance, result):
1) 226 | 5.564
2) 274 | 5.725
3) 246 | 5.612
